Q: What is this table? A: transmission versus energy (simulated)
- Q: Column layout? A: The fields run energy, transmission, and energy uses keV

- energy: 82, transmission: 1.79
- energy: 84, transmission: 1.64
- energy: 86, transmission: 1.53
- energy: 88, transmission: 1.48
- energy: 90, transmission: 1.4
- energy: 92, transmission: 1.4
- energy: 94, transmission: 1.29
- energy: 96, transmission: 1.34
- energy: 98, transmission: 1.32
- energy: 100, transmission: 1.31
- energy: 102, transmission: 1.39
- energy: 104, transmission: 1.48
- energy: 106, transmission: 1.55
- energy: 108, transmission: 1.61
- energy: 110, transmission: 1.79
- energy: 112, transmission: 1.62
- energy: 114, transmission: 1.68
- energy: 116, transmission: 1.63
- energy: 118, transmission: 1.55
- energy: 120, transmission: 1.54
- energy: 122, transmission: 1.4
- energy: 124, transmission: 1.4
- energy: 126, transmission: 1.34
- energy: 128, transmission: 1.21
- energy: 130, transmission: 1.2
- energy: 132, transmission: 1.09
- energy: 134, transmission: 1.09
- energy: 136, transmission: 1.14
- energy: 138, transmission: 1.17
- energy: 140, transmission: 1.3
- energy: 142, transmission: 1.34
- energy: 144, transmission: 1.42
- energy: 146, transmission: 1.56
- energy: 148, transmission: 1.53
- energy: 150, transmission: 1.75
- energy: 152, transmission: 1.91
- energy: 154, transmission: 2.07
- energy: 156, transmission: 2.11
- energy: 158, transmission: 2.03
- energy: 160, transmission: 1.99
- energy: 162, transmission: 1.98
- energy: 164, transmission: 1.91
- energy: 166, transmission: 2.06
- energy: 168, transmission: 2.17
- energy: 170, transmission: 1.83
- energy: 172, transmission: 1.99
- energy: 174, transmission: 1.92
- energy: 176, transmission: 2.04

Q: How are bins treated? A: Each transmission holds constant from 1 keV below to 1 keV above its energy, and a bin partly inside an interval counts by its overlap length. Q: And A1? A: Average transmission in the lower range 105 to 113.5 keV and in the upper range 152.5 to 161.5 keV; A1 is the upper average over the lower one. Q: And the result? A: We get 1.24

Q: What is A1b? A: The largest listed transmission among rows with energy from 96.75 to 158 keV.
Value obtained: 2.11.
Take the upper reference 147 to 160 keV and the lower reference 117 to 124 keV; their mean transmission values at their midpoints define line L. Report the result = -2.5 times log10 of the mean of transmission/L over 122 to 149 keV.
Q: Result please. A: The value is 0.28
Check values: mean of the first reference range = 1.48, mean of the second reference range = 1.91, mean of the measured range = 1.3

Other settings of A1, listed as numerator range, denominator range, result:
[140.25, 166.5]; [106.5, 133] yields 1.23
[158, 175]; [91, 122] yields 1.33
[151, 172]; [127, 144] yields 1.66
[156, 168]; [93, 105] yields 1.49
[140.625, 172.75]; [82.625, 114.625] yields 1.24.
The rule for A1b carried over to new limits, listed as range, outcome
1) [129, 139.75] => 1.2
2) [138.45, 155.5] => 2.07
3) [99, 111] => 1.79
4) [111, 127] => 1.68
